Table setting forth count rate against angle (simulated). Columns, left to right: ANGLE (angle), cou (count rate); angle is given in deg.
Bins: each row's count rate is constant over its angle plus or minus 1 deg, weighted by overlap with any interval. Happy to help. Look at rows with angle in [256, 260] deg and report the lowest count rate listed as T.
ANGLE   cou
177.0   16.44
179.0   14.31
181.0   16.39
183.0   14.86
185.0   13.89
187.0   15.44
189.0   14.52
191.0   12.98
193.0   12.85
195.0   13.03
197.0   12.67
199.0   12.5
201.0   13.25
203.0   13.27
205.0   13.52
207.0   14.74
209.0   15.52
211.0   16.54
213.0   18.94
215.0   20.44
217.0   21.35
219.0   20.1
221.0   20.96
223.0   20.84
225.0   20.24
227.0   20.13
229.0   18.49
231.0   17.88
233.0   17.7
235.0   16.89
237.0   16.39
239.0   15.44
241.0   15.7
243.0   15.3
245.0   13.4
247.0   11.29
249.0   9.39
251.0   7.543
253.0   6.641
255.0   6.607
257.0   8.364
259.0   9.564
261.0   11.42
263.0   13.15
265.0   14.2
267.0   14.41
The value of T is 8.364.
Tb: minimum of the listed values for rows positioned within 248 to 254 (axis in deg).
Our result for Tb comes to 6.641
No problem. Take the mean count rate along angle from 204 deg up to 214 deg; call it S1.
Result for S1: 15.9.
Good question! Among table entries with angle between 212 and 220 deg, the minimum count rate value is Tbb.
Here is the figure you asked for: 18.94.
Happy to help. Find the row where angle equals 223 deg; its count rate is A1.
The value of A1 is 20.84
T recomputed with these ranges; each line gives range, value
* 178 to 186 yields 13.89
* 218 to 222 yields 20.1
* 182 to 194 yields 12.85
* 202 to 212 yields 13.27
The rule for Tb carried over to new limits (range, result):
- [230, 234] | 17.7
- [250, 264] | 6.607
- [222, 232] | 17.88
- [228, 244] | 15.3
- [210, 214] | 16.54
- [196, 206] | 12.5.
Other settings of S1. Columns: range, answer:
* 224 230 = 19.6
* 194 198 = 12.8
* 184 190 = 14.6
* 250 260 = 7.74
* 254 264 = 9.82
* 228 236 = 17.7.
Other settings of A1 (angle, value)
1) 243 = 15.3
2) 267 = 14.41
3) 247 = 11.29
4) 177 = 16.44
